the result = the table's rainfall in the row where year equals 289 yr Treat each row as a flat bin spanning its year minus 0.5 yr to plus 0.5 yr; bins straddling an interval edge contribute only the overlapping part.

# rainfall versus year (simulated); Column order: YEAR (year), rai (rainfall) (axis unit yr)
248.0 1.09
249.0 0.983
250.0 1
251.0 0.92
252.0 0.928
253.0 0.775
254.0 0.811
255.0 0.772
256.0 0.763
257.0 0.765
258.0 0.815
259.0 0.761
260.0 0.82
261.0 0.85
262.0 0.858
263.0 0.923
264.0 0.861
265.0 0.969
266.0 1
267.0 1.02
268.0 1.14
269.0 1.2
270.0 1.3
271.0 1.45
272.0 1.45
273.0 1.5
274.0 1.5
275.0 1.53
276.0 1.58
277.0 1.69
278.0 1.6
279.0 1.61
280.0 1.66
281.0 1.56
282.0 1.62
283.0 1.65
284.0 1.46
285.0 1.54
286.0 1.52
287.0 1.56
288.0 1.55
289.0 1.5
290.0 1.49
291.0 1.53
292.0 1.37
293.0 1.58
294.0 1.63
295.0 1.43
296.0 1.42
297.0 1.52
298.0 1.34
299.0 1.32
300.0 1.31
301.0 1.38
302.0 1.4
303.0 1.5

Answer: 1.5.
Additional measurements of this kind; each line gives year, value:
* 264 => 0.861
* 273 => 1.5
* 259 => 0.761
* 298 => 1.34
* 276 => 1.58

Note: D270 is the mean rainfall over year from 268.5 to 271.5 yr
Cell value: 1.32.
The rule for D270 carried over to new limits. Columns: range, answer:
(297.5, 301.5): 1.34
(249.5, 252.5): 0.949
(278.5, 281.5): 1.61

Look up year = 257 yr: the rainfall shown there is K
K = 0.765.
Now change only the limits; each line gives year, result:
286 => 1.52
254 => 0.811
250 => 1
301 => 1.38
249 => 0.983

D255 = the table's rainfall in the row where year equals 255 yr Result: 0.772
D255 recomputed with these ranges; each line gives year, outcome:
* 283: 1.65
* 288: 1.55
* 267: 1.02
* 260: 0.82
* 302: 1.4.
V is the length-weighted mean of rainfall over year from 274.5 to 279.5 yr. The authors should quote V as 1.6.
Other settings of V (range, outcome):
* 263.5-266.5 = 0.943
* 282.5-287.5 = 1.55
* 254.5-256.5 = 0.768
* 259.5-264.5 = 0.862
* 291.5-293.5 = 1.48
